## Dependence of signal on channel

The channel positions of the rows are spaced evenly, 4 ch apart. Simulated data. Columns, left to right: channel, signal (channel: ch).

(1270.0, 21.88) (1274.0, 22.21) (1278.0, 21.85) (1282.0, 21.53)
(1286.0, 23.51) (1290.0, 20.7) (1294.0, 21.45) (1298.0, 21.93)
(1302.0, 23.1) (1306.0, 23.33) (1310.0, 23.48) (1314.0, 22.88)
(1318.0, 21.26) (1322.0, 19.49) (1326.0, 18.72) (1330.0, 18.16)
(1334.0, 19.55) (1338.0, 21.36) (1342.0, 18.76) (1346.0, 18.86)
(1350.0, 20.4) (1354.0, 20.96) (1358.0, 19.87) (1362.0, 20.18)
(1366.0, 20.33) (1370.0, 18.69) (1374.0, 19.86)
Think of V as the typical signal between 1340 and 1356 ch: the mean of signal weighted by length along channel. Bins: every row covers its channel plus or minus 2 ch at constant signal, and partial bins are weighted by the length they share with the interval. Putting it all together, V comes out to 19.7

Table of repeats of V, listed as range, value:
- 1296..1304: 22.5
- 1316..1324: 20.4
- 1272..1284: 21.9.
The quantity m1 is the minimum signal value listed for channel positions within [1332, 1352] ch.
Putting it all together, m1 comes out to 18.76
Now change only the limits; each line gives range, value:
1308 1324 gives 19.49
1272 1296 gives 20.7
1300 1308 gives 23.1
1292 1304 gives 21.45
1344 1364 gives 18.86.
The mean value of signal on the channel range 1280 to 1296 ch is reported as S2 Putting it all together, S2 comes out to 21.8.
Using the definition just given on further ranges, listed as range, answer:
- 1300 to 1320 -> 22.8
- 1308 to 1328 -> 21.2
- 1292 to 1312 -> 22.7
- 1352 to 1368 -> 20.3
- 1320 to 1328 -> 19.1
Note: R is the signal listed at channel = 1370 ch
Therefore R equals 18.69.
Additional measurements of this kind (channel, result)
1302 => 23.1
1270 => 21.88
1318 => 21.26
